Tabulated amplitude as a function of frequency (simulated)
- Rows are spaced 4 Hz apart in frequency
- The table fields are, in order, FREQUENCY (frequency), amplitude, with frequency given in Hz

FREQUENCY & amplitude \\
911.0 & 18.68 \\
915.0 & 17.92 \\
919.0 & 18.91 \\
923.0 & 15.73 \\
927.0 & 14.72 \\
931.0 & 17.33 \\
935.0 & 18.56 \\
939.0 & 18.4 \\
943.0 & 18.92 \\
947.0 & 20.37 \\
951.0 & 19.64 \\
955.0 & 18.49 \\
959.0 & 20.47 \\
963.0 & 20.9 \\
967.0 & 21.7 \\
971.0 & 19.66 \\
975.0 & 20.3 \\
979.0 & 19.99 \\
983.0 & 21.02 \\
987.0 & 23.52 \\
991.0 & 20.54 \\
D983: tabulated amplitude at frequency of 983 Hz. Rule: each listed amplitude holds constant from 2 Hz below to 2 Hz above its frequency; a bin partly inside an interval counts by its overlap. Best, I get 21.02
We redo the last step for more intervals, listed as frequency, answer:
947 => 20.37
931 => 17.33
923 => 15.73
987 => 23.52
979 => 19.99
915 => 17.92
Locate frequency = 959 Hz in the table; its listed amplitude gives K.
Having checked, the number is 20.47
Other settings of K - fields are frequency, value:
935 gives 18.56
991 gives 20.54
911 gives 18.68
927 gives 14.72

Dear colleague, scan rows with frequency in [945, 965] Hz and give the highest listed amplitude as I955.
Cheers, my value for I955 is 20.9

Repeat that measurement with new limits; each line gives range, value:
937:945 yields 18.92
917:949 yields 20.37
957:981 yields 21.7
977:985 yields 21.02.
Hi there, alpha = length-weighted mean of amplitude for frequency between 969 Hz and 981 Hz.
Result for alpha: 20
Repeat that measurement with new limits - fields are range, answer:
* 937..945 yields 18.7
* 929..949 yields 18.7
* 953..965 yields 20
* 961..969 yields 21.3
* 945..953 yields 20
